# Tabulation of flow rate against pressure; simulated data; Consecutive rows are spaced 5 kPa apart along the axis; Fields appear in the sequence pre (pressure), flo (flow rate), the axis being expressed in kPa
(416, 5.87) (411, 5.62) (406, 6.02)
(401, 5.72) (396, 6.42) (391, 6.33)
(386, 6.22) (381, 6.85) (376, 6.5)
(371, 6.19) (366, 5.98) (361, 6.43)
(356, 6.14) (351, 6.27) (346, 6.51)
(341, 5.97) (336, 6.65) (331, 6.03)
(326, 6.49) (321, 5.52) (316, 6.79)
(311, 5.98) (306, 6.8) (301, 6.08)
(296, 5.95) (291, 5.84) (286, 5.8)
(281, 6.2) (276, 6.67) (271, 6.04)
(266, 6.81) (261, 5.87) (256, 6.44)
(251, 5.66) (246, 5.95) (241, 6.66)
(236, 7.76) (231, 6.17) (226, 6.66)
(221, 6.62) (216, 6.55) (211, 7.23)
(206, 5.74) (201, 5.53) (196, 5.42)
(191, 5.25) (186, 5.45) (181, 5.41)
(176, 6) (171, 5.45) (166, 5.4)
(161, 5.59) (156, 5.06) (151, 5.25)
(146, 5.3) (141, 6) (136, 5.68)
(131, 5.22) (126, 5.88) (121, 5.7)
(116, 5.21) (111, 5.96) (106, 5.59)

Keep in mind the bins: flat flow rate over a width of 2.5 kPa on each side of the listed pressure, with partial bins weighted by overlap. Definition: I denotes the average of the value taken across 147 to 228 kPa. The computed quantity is 5.77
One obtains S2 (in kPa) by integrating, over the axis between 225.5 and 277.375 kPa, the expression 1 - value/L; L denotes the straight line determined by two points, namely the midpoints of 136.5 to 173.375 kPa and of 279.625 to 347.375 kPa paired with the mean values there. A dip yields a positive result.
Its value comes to -4.6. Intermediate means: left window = 5.45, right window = 6.18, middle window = 6.41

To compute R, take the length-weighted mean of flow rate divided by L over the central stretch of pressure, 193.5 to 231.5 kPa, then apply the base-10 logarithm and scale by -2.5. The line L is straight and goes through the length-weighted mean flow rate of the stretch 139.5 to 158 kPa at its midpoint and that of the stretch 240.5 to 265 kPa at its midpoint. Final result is -0.07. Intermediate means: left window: 5.38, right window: 6.11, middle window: 6.24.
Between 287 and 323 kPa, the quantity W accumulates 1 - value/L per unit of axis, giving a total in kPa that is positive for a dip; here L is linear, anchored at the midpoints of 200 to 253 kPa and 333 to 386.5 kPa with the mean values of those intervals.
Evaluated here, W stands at 1.4 kPa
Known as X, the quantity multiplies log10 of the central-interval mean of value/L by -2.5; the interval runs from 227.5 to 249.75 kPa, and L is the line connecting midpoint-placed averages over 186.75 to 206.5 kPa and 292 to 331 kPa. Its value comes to -0.15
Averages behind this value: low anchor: 5.46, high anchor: 6.2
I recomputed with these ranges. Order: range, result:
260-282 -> 6.36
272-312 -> 6.17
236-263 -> 6.27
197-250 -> 6.43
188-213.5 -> 5.83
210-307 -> 6.37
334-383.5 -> 6.35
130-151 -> 5.54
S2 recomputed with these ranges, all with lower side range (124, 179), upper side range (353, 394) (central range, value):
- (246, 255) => 0.0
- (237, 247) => -1.2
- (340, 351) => -0.1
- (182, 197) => 0.8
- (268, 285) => -0.8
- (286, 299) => 0.3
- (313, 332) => -0.2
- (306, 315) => -0.4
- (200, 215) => -1.4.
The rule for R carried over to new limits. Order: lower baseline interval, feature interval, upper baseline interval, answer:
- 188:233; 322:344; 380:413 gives -0.02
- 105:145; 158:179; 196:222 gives 0.07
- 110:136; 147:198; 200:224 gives 0.11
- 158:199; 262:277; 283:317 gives -0.08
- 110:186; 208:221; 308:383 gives -0.17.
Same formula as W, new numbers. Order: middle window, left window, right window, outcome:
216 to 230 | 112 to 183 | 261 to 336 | -1.68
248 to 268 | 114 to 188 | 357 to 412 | -1.16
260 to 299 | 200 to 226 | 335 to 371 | 1.12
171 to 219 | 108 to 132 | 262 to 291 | 0.72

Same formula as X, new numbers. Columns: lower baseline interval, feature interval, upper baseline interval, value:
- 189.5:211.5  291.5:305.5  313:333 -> 0.00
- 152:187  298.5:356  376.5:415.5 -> -0.06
